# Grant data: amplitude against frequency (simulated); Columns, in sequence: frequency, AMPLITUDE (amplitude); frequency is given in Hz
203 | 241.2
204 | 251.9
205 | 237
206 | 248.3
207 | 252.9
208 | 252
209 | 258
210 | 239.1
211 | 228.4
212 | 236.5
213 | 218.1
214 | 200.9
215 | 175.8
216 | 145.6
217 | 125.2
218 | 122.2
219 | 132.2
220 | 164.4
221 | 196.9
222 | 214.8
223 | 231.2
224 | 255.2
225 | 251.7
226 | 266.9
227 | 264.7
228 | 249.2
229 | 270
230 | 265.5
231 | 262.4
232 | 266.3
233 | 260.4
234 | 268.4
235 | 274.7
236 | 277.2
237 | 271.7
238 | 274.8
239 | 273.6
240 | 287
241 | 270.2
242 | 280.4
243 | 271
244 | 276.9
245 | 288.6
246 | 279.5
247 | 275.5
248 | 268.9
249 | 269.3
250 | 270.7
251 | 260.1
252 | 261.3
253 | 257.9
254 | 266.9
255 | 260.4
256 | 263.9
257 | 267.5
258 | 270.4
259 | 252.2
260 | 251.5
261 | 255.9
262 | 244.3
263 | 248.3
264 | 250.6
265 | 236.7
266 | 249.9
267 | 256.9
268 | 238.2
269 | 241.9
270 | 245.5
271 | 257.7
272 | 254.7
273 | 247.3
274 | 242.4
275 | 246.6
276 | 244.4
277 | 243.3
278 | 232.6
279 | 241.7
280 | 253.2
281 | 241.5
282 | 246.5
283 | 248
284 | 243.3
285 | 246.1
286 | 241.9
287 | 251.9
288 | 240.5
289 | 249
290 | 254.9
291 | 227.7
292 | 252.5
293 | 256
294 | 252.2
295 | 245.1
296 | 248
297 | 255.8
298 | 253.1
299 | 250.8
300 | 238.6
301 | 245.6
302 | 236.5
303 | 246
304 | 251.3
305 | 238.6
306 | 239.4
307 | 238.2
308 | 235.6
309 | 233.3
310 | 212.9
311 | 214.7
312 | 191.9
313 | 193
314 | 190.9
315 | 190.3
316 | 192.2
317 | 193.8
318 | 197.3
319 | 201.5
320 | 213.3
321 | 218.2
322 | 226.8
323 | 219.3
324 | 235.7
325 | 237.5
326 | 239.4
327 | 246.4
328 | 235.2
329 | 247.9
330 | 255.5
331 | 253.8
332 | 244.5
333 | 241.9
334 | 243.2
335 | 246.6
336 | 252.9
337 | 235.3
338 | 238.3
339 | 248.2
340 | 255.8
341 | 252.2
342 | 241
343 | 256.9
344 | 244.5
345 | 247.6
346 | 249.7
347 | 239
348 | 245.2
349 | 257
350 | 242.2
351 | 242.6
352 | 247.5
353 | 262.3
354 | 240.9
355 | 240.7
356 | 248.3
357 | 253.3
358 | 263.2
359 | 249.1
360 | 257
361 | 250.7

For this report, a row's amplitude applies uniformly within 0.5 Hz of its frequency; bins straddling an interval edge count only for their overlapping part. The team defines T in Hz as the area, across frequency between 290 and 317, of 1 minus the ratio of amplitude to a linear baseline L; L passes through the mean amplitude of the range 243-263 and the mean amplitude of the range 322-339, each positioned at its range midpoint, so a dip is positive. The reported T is 1.99 Hz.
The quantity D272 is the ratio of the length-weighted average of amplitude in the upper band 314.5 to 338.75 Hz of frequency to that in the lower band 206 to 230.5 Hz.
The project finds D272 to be 1.05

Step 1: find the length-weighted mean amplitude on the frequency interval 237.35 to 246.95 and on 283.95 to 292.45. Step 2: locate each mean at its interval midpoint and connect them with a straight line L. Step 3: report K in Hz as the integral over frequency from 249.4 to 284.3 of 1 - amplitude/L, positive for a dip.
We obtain 1.2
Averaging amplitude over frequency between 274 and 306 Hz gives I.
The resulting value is 246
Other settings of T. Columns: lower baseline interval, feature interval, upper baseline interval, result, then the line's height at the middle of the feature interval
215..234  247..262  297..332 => -2.73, 222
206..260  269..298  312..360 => -0.66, 241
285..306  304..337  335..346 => 2.78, 247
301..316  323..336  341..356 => -0.45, 235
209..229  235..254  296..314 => -4.98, 216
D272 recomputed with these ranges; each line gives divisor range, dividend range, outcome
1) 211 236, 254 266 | 1.14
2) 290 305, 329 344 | 1.00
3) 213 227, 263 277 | 1.27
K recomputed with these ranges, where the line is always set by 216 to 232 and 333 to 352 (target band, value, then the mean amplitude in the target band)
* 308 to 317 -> 1.3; 204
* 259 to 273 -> -1.3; 249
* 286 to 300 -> -0.8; 248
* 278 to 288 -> -0.6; 245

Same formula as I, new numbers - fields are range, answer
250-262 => 260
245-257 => 268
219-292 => 254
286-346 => 236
